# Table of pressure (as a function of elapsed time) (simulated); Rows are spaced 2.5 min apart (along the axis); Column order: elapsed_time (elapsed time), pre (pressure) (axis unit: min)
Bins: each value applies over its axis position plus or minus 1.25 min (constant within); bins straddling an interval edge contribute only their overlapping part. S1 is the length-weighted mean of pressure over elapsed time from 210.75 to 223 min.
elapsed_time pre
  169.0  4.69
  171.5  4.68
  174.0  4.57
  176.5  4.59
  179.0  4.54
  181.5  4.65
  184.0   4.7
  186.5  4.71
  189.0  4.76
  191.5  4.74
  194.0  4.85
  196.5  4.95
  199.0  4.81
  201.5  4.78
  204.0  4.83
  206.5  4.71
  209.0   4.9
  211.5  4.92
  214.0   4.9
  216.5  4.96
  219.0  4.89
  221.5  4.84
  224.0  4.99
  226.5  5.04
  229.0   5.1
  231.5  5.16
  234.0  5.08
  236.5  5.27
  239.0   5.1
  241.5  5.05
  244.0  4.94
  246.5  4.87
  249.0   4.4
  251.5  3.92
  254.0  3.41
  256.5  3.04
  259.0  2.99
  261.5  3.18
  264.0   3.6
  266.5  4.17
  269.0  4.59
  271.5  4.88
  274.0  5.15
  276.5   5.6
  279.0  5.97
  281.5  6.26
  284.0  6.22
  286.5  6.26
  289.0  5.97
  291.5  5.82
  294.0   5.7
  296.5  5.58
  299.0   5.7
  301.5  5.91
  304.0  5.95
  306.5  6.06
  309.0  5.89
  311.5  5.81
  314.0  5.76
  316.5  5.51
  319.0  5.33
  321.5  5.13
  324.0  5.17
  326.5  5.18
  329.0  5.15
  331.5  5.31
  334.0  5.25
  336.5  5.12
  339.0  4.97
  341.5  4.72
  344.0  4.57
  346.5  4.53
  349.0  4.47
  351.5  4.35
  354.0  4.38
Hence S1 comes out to 4.9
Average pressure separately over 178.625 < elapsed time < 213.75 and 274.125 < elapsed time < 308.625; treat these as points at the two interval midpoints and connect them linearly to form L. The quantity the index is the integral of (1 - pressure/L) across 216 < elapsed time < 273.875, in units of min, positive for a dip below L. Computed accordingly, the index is 8.9 min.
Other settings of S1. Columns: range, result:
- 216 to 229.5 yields 4.96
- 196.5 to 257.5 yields 4.76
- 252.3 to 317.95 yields 5.18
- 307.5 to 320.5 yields 5.66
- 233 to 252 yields 4.86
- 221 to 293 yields 4.86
